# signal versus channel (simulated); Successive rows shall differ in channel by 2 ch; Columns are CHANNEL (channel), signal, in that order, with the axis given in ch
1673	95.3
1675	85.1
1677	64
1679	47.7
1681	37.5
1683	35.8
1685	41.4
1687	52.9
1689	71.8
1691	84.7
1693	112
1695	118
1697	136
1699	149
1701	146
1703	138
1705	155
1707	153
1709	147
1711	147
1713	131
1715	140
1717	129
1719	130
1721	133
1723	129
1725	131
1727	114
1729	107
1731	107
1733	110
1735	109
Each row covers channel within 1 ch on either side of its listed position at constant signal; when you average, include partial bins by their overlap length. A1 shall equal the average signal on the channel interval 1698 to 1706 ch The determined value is 147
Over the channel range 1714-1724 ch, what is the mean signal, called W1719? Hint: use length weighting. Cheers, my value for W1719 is 132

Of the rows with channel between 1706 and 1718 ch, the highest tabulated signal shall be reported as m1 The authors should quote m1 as 153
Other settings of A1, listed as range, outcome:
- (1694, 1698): 127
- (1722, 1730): 120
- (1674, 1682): 58.6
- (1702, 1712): 148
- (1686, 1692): 69.8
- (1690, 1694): 98.3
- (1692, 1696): 115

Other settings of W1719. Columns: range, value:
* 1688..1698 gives 104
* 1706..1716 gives 144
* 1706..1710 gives 150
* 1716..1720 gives 130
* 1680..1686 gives 38.2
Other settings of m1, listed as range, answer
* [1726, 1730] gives 114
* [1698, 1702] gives 149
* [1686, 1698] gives 136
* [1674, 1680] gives 85.1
